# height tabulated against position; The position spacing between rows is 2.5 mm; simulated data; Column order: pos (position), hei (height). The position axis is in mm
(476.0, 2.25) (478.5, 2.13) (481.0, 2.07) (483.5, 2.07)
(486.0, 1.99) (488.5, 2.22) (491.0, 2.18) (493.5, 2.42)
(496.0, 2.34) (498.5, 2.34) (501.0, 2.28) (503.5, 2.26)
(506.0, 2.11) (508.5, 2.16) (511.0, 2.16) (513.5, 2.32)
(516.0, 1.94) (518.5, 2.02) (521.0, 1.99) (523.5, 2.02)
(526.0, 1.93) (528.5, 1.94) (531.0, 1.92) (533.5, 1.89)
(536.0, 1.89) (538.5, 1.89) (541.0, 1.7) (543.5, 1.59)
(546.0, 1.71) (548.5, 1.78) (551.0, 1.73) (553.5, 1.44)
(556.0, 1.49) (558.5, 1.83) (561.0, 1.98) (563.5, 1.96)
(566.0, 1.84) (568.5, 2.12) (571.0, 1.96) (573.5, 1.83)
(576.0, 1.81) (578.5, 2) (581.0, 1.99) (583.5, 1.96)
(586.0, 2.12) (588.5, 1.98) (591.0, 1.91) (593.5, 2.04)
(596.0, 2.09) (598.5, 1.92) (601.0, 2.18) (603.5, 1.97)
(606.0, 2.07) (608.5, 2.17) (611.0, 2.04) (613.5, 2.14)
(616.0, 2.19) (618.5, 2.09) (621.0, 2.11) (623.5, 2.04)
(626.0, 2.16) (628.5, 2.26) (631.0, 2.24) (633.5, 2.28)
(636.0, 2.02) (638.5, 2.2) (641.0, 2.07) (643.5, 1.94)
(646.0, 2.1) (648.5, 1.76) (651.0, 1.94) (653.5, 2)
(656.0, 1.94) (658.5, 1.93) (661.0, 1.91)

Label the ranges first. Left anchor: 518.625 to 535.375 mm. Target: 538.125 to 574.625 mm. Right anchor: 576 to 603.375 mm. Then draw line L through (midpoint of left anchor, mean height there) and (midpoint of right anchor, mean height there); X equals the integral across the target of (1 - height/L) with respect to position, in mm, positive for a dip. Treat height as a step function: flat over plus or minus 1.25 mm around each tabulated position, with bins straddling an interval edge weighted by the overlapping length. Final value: 3.5 mm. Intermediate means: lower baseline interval 1.95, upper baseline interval 2.01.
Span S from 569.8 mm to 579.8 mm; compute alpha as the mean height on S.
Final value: 1.9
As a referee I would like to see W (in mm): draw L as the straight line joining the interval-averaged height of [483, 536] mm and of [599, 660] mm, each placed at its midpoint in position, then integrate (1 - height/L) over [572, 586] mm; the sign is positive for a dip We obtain 1.0 mm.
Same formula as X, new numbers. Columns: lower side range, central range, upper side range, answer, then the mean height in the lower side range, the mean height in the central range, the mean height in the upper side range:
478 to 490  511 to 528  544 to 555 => -1.7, 2.1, 2.04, 1.66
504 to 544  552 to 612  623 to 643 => 3.8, 1.98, 1.94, 2.16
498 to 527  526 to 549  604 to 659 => 3.2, 2.12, 1.82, 2.08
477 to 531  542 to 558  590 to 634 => 3.7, 2.13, 1.63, 2.1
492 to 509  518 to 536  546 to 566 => 0.6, 2.28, 1.95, 1.75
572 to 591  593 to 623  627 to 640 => -0.1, 1.95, 2.08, 2.2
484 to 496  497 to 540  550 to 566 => -1.0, 2.21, 2.06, 1.75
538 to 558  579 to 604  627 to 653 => -2.1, 1.66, 2.02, 2.08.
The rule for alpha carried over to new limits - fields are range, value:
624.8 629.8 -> 2.21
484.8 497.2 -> 2.23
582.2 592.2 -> 1.99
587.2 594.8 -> 1.98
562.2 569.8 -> 1.97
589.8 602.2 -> 2.03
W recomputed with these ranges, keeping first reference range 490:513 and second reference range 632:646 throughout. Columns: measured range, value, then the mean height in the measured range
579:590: 0.8 mm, 2.01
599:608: 0.3 mm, 2.07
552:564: 2.5 mm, 1.73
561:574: 1.4 mm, 1.95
